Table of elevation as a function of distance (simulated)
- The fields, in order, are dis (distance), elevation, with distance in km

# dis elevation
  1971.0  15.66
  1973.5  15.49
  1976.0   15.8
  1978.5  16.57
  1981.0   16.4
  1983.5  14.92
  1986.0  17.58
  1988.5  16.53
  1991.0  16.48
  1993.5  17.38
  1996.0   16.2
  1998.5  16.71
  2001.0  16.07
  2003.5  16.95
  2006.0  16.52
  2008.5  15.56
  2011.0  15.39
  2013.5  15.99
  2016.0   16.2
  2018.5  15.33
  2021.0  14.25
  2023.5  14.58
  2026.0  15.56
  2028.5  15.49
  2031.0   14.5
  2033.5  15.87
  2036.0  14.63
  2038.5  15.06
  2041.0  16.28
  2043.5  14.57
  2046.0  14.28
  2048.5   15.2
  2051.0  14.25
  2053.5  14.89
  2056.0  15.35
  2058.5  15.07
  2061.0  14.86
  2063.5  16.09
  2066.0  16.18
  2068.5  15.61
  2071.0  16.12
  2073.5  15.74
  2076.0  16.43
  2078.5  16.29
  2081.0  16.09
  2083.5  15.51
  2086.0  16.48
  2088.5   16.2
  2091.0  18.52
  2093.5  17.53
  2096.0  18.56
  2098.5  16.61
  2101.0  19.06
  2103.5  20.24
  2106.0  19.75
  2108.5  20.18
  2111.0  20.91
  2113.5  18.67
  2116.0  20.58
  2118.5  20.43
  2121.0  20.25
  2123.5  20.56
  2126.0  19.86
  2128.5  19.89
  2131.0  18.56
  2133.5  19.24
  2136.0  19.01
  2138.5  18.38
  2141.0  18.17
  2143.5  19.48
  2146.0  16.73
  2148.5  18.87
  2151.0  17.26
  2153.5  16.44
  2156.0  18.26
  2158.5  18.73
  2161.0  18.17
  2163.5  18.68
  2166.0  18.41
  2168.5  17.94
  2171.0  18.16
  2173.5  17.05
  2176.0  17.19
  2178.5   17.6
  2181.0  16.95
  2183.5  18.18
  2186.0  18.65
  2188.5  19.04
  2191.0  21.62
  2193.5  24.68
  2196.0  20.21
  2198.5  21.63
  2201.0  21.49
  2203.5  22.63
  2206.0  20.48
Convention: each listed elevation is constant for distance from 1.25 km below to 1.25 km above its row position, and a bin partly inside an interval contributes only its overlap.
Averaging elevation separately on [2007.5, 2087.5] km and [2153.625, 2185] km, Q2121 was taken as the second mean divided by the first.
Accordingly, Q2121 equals 1.16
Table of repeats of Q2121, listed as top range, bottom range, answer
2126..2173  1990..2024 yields 1.15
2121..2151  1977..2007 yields 1.15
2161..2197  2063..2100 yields 1.14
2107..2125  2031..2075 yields 1.32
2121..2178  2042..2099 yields 1.16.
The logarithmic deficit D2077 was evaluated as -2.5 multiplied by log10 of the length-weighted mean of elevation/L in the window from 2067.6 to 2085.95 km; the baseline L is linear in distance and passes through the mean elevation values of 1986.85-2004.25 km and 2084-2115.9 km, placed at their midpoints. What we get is 0.135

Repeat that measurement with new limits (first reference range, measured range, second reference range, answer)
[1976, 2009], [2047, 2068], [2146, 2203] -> 0.139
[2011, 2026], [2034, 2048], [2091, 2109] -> 0.086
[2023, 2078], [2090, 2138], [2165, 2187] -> -0.170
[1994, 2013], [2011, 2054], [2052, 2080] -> 0.060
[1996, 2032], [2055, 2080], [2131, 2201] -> 0.065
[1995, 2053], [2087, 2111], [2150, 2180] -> -0.117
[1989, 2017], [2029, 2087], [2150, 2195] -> 0.106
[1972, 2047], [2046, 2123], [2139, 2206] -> 0.002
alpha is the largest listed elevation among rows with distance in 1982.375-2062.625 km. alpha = 17.58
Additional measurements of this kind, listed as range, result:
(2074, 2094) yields 18.52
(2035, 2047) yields 16.28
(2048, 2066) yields 16.18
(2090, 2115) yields 20.91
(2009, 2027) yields 16.2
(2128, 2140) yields 19.89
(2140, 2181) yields 19.48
